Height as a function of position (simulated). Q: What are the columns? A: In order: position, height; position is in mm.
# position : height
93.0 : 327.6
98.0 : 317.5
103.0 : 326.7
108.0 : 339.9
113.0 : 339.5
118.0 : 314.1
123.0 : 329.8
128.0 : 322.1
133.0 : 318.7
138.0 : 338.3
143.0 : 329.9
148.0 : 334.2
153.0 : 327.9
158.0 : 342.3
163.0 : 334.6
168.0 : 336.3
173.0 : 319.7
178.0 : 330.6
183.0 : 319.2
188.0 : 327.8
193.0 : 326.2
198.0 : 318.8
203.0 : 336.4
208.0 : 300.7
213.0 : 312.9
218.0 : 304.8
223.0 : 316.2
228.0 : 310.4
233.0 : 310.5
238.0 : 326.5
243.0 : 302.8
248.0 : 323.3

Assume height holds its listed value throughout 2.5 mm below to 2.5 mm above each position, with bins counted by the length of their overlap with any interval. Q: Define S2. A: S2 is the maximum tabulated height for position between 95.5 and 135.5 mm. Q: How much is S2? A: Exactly 339.9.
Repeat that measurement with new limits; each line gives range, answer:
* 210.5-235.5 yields 316.2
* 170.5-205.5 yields 336.4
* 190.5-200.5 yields 326.2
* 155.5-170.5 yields 342.3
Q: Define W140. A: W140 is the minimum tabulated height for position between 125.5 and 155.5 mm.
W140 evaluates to 318.7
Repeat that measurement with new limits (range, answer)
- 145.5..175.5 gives 319.7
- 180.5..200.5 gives 318.8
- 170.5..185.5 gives 319.2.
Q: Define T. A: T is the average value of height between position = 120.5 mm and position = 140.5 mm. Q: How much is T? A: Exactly 327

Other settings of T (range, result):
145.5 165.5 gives 335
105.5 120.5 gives 331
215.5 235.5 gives 310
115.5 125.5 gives 322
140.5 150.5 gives 332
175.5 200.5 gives 325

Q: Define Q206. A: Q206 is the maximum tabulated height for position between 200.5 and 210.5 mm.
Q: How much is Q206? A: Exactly 336.4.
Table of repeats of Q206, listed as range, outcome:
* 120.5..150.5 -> 338.3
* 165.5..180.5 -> 336.3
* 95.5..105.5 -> 326.7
